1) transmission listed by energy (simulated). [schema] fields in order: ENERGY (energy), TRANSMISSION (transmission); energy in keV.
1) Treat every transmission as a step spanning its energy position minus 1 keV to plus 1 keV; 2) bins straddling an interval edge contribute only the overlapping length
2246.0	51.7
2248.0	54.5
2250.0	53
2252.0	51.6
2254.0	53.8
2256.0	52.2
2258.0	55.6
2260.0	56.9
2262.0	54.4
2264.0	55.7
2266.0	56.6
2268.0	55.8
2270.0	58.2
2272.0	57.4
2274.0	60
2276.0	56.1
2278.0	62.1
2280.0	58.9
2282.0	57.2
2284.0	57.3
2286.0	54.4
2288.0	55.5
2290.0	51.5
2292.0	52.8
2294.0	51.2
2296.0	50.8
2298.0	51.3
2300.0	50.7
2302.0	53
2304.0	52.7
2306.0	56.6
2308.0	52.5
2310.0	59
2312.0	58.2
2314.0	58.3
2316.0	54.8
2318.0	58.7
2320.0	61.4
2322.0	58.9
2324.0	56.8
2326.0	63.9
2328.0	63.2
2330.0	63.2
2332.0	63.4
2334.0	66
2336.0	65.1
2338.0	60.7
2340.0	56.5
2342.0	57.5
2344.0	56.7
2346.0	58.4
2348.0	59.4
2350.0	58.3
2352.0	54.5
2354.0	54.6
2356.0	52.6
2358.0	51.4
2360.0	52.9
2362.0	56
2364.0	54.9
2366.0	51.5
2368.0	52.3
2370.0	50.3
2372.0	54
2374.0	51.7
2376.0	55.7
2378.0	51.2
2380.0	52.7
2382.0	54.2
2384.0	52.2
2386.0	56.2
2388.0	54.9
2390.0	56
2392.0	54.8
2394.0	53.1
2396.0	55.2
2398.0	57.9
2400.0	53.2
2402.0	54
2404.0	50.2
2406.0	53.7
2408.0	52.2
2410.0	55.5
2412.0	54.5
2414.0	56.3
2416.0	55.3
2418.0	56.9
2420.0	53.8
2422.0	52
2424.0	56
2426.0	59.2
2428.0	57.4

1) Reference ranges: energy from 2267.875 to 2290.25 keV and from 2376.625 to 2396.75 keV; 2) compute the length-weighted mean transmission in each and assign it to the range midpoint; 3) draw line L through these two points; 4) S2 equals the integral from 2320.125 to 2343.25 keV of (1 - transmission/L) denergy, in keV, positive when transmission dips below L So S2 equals -2.3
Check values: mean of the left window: 57.3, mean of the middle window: 61.3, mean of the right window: 54.1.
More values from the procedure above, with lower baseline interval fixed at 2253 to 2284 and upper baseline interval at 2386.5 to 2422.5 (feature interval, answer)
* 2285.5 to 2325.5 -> 0.7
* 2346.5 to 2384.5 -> 0.9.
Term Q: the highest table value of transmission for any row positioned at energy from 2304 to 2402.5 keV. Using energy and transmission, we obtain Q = 66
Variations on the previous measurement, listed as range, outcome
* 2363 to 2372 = 54.9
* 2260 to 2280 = 62.1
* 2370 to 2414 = 57.9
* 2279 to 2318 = 59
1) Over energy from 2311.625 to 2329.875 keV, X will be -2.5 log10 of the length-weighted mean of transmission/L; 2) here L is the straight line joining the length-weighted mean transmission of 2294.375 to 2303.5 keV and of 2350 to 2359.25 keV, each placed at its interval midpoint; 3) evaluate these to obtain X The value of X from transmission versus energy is -0.14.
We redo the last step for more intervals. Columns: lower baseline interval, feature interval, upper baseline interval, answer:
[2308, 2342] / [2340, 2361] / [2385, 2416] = 0.05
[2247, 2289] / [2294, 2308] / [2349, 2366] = 0.06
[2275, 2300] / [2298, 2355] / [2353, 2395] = -0.08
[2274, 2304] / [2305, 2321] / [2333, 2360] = -0.03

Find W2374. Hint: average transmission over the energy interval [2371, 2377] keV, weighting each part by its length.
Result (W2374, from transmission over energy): 53.8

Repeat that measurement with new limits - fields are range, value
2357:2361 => 52.1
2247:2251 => 53.8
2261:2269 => 55.6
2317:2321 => 60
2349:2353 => 56.4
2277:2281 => 60.5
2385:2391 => 55.7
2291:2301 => 51.4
